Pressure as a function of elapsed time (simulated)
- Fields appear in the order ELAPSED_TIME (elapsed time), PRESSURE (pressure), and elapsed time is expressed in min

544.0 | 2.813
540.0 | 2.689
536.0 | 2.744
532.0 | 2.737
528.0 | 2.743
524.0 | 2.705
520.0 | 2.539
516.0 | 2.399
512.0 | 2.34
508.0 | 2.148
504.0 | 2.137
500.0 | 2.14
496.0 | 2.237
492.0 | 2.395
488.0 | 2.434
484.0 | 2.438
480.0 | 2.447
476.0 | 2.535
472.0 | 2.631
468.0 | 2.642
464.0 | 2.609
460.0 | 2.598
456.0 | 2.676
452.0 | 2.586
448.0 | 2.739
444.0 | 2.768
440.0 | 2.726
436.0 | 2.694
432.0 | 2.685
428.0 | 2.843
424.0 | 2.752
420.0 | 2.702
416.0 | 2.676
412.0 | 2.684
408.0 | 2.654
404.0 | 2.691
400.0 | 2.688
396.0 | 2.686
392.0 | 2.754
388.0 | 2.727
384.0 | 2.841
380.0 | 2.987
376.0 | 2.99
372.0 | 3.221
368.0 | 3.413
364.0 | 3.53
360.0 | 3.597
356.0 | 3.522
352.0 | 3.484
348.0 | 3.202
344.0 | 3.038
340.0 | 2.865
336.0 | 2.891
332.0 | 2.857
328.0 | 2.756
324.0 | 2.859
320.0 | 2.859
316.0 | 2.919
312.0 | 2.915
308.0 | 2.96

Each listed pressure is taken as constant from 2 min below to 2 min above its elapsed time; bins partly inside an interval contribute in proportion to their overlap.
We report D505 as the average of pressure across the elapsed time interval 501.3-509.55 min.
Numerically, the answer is 2.14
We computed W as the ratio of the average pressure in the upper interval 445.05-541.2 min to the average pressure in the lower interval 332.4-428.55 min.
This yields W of 0.8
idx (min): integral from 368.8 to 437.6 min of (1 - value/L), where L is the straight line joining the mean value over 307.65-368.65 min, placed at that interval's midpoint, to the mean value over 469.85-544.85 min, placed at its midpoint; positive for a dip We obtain 1.7 min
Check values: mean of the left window 3.1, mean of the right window 2.48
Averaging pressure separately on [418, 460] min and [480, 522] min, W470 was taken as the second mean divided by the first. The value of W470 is 0.86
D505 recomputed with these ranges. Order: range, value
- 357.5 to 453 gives 2.87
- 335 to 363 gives 3.25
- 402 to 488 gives 2.65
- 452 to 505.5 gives 2.46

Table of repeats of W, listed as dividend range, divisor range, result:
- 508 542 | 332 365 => 0.80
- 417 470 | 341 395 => 0.85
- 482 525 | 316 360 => 0.77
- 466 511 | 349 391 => 0.74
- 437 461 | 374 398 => 0.95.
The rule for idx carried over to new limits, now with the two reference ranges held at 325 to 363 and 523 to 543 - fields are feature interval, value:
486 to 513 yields 5.2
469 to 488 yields 2.2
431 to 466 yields 2.8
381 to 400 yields 1.8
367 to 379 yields -0.4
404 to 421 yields 1.8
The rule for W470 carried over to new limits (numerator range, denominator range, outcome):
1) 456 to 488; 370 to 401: 0.89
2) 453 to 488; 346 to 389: 0.79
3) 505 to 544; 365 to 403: 0.87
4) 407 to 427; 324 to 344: 0.94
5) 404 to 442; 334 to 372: 0.83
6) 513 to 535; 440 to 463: 0.98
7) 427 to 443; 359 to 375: 0.80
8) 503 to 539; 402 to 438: 0.93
